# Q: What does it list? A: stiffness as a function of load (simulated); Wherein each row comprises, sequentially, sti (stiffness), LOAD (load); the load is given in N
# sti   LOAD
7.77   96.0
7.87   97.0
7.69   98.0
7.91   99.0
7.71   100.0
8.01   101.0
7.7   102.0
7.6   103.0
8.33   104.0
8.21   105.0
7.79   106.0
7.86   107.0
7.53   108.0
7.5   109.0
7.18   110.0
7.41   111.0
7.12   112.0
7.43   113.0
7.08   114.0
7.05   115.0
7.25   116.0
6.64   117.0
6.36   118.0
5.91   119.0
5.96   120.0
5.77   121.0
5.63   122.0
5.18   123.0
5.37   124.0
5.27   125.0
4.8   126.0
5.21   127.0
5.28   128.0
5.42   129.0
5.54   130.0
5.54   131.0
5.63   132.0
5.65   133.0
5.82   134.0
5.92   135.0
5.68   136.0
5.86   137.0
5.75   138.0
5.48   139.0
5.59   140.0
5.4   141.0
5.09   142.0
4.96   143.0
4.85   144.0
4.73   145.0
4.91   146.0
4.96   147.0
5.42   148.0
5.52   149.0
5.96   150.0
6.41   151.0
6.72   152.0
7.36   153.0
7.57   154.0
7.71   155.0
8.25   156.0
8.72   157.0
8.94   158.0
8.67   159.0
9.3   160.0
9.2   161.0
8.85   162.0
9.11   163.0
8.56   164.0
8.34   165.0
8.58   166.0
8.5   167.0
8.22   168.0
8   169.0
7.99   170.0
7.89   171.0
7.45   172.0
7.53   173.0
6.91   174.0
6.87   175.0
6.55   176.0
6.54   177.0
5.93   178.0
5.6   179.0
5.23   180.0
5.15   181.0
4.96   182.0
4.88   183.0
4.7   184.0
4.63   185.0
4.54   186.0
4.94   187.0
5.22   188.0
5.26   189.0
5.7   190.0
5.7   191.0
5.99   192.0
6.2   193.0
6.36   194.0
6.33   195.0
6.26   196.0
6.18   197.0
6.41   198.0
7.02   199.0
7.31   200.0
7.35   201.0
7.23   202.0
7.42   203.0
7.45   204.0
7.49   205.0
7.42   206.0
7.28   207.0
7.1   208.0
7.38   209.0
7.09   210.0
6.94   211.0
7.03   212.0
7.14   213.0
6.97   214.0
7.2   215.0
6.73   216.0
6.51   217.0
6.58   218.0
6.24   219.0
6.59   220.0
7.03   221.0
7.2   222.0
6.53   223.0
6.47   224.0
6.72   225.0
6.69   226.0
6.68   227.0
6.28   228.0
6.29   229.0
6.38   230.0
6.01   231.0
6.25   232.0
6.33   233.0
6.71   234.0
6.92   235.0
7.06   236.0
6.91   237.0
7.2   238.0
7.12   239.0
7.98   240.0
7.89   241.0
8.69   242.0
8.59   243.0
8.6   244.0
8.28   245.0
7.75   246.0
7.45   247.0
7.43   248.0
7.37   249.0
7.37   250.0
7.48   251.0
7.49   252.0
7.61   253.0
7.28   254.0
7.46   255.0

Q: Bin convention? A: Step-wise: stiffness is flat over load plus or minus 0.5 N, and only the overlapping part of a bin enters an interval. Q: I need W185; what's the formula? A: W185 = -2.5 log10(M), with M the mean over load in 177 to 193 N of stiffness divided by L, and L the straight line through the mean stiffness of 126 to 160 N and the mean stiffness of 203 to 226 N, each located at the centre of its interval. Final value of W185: 0.24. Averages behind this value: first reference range 6.1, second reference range 6.96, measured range 5.3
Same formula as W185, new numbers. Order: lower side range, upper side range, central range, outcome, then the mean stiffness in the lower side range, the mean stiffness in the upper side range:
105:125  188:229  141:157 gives 0.11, 6.74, 6.71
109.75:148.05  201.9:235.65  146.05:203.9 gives -0.08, 5.79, 6.83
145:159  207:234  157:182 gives -0.13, 6.8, 6.72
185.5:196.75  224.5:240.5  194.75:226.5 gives -0.13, 5.69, 6.72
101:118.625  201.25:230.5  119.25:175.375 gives 0.10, 7.42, 6.9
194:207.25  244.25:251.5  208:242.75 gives 0.07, 6.98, 7.62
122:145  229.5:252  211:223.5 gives 0.02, 5.41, 7.36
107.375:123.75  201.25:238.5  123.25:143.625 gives 0.22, 6.68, 6.85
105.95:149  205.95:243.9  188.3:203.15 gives 0.04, 5.95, 6.96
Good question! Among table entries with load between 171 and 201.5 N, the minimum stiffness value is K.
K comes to 4.54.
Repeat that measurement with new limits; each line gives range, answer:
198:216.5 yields 6.41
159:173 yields 7.45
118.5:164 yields 4.73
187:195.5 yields 4.94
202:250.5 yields 6.01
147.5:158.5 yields 5.42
